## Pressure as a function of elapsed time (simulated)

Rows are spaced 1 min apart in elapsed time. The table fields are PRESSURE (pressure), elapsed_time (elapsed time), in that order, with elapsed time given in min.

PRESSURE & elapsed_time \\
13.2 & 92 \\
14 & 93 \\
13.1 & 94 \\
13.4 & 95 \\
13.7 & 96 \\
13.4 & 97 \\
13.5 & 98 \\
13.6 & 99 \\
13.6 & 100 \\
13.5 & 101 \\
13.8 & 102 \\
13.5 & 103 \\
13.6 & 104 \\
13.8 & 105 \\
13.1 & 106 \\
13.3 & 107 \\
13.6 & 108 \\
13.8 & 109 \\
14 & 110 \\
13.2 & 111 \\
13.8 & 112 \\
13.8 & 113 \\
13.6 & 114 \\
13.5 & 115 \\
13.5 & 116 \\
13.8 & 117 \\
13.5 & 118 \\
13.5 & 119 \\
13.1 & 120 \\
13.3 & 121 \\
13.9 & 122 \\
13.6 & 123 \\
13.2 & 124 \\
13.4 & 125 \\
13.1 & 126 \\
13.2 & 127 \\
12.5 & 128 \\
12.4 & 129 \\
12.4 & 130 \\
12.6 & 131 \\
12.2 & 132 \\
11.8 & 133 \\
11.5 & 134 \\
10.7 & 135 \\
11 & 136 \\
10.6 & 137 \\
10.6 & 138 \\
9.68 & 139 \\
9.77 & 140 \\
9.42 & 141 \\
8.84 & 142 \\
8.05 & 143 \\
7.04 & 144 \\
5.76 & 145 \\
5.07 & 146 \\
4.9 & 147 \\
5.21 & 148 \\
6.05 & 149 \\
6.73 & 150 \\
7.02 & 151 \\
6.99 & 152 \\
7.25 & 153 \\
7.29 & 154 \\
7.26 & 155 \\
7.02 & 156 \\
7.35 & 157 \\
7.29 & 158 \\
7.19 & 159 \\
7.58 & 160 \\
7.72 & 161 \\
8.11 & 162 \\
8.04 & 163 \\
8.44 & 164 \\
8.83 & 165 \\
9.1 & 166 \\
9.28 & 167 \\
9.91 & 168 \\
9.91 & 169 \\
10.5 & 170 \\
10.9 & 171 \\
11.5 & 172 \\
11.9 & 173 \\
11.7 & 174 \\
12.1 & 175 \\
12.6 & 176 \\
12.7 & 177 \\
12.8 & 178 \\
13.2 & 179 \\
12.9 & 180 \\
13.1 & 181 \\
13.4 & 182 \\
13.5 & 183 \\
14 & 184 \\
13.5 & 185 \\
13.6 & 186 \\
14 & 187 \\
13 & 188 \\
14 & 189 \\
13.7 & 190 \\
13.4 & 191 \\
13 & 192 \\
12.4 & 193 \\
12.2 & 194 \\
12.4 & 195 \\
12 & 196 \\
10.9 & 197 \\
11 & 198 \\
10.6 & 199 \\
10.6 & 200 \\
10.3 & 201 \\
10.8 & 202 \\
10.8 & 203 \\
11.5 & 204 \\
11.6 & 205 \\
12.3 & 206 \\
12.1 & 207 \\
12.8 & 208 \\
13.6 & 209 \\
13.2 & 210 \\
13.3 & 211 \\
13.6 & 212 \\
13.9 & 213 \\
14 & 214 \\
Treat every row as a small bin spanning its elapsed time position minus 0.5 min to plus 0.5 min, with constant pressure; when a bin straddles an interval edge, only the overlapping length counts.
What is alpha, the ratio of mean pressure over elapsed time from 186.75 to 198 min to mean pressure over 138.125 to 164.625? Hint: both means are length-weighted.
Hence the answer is 1.7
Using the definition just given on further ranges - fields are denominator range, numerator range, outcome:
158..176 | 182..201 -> 1.31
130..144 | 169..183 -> 1.17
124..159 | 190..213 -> 1.31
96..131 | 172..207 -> 0.92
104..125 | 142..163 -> 0.51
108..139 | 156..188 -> 0.85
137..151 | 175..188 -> 1.75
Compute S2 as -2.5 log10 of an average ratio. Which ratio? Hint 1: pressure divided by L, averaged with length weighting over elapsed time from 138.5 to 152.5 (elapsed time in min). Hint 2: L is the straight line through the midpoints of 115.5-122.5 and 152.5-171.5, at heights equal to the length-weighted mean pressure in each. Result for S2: 0.402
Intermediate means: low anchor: 13.5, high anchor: 8.37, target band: 7.18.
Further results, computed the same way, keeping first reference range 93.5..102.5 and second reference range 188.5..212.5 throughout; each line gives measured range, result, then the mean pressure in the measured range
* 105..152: 0.169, 11.3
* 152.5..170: 0.478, 8.16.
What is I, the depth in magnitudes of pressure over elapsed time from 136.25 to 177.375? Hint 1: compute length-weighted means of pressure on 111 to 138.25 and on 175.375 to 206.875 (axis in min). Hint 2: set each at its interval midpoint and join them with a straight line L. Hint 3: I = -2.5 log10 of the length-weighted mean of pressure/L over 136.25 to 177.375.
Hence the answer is 0.41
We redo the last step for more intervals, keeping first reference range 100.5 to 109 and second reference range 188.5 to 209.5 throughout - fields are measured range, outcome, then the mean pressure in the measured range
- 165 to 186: 0.043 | 11.9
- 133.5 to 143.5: 0.283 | 10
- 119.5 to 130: 0.007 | 13.1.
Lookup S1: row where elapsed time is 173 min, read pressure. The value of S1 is 11.9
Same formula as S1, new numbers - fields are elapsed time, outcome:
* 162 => 8.11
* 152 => 6.99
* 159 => 7.19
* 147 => 4.9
